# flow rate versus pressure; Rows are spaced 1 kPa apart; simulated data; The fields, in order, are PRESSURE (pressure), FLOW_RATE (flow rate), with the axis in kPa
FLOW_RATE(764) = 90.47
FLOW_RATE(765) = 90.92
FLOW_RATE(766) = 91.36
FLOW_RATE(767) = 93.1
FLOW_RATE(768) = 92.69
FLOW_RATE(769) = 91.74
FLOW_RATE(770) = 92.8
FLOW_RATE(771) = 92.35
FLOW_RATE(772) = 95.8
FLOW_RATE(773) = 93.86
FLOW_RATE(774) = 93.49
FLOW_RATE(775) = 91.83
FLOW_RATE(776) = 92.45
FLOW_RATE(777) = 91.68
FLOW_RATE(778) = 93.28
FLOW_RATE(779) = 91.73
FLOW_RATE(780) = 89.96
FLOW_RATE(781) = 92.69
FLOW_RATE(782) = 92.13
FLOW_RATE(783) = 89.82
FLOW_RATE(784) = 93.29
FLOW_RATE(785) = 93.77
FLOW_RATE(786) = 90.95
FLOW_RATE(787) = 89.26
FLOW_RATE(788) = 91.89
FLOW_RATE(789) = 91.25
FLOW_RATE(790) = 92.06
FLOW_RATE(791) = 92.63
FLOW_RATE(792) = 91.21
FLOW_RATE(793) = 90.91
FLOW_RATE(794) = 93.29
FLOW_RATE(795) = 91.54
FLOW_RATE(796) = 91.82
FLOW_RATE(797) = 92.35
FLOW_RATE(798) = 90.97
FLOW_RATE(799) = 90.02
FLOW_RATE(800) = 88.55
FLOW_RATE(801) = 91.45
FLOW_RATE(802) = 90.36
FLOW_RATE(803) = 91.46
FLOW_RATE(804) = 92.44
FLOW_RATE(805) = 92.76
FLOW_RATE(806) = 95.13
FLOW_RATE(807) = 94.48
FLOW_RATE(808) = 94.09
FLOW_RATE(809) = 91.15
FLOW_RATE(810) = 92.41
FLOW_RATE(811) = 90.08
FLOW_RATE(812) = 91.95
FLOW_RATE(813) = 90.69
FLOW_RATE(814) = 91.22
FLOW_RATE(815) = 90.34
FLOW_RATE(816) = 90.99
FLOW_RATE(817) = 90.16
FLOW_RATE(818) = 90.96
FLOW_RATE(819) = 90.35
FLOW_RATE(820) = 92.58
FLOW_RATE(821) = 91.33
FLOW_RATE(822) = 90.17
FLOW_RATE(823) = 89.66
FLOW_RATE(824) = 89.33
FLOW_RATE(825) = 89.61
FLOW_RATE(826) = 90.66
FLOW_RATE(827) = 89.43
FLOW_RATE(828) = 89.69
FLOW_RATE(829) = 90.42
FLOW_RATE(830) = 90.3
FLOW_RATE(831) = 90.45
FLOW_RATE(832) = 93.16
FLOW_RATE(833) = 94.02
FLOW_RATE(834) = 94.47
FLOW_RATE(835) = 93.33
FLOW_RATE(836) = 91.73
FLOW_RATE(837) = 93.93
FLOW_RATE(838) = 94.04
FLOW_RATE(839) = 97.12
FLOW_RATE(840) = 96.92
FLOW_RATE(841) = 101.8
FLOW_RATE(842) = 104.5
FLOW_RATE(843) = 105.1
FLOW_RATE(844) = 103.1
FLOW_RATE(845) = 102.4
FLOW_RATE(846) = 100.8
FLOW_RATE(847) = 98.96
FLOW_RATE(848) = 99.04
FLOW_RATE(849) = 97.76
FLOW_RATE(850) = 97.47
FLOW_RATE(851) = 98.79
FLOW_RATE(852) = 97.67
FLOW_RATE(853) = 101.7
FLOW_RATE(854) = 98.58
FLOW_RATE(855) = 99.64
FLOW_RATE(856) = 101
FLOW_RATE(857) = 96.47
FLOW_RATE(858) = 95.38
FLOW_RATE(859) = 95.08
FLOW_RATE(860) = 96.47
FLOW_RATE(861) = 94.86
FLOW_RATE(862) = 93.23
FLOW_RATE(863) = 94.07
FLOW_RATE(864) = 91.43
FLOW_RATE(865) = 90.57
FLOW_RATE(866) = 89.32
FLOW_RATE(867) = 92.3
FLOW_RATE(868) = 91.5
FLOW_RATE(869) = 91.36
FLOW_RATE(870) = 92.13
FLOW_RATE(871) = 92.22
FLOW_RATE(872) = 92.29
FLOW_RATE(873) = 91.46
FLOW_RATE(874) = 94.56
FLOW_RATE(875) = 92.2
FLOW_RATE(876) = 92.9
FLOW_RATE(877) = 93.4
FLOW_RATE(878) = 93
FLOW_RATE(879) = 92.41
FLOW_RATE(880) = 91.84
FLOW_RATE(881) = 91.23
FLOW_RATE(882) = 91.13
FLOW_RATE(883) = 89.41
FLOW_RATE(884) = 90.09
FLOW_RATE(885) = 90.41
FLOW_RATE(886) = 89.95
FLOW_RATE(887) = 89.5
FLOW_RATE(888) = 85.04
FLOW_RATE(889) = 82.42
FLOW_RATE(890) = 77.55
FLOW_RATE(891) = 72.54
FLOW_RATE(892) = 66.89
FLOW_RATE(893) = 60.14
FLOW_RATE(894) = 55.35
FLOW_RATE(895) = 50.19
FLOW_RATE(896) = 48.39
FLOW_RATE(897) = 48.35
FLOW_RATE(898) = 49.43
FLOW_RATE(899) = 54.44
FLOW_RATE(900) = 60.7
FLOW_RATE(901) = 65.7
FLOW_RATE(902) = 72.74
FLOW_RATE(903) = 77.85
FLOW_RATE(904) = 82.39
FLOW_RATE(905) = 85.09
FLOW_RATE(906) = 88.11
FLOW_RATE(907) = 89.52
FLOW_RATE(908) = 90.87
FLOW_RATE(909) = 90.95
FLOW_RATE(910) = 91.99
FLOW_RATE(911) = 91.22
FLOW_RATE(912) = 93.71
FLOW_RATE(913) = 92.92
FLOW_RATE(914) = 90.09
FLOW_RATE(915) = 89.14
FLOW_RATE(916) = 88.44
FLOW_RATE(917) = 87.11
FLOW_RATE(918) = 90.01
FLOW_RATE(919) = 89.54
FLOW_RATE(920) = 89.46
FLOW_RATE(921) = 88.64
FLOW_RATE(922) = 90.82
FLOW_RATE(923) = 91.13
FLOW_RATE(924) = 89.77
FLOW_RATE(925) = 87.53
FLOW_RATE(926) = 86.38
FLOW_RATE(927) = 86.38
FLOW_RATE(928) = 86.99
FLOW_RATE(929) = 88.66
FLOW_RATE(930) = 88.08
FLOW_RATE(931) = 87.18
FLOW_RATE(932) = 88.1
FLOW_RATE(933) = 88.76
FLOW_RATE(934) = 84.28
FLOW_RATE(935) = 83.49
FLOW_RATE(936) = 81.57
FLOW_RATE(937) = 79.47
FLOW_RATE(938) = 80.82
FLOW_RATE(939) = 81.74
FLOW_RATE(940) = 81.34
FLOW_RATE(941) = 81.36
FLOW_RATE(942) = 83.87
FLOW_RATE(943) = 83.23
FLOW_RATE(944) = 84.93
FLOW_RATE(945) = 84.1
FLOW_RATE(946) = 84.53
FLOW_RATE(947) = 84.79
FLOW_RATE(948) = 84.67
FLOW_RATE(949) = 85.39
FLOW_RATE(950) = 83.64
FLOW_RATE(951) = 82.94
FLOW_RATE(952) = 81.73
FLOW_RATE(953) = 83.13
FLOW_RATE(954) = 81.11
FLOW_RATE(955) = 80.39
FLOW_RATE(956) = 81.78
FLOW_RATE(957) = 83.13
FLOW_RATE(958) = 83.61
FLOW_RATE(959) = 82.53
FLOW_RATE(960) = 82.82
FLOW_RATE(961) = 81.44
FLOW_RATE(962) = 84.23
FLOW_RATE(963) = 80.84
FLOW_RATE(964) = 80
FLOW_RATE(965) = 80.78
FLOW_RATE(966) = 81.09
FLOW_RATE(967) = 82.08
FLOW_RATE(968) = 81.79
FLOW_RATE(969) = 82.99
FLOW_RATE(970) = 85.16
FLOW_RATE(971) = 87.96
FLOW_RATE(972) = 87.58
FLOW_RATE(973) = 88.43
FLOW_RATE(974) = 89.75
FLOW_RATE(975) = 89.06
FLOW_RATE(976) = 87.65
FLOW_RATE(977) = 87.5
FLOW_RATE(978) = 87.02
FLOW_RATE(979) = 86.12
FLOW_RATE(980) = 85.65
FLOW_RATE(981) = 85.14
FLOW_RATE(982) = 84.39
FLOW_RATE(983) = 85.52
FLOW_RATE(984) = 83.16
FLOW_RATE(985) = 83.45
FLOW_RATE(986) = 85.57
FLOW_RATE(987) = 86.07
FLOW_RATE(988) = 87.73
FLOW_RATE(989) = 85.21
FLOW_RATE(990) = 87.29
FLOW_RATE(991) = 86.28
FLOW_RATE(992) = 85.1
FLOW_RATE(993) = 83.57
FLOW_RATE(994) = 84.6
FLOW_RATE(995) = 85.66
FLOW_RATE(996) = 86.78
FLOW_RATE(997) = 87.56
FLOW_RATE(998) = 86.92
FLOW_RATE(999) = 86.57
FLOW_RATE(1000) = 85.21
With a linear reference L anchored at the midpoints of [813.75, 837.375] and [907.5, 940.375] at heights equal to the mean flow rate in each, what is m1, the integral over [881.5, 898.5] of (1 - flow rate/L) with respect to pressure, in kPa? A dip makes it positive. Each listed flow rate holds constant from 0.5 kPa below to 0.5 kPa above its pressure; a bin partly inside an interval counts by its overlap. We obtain 3.1 kPa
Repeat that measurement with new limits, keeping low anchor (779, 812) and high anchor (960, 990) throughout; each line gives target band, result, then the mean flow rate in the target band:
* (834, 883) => -3.4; 95.5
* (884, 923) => 3.8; 79.2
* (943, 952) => 0.2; 84.2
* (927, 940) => 0.3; 84.8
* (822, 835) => -0.1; 91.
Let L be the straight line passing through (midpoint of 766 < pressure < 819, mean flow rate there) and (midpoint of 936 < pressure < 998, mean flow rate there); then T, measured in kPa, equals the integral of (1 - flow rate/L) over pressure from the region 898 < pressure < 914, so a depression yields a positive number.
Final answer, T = 1.1 kPa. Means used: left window 91.9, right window 84.2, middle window 81.1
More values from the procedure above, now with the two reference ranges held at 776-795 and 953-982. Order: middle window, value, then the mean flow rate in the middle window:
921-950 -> 0.06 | 85.4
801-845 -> -1.40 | 93.1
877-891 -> -0.11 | 88.4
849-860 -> -1.14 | 98.1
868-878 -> -0.49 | 92.5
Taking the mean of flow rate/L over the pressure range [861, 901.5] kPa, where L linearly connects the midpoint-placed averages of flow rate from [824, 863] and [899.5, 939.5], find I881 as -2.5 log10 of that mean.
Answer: 0.121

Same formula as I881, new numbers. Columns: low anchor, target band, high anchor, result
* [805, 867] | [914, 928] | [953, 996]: -0.005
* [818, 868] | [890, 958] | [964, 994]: 0.102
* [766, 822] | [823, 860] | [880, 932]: -0.103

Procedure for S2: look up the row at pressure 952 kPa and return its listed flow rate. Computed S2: 81.73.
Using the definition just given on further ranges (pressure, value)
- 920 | 89.46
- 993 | 83.57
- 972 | 87.58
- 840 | 96.92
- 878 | 93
